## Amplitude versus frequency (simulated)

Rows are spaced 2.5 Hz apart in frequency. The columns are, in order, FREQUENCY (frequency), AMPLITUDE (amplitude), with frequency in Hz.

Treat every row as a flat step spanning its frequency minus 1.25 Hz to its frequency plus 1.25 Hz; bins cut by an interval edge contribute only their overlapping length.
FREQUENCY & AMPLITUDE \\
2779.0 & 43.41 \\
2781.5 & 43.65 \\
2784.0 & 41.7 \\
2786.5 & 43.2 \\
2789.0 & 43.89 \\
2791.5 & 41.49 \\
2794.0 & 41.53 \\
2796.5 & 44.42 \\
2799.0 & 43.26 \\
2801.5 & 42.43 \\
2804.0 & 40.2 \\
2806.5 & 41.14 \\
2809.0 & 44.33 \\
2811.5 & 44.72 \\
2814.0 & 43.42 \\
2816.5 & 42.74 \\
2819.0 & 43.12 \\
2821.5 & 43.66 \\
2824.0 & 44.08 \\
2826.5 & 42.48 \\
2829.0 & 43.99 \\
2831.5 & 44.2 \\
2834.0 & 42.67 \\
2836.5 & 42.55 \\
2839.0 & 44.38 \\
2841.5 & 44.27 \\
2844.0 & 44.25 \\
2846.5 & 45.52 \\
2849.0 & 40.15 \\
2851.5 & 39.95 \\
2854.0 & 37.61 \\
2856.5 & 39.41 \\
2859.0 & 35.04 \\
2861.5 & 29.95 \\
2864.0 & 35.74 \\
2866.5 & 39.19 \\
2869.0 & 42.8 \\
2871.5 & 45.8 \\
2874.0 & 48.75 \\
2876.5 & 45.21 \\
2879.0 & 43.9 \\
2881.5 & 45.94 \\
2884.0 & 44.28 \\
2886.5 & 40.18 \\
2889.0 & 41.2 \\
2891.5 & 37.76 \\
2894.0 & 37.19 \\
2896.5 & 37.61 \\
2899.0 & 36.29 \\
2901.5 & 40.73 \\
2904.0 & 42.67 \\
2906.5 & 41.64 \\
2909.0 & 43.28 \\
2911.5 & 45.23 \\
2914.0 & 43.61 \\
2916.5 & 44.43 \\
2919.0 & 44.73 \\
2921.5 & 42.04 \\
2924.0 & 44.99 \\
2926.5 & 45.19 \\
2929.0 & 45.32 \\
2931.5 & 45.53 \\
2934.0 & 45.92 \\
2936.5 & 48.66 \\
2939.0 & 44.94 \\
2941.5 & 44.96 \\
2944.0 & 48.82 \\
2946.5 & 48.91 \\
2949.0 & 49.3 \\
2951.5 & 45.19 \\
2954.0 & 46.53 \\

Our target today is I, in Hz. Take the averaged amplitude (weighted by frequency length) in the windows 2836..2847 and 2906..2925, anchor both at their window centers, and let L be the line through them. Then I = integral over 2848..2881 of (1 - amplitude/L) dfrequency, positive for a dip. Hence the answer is 2.8 Hz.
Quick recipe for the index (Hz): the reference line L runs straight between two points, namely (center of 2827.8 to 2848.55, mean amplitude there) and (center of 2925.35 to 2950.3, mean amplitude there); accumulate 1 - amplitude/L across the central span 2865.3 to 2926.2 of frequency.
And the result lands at 4.0 Hz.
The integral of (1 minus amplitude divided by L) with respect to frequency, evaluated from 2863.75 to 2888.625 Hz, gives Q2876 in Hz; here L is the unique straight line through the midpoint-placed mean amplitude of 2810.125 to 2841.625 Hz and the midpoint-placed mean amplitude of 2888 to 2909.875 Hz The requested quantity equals -1.52 Hz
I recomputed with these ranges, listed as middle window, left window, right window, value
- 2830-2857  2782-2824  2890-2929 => 0.1 Hz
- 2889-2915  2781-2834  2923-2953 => 2.8 Hz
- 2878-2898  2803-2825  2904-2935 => 1.4 Hz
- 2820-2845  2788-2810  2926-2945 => -0.1 Hz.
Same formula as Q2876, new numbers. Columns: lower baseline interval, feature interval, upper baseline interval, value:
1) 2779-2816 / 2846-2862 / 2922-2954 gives 2.16 Hz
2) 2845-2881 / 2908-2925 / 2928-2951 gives 0.38 Hz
